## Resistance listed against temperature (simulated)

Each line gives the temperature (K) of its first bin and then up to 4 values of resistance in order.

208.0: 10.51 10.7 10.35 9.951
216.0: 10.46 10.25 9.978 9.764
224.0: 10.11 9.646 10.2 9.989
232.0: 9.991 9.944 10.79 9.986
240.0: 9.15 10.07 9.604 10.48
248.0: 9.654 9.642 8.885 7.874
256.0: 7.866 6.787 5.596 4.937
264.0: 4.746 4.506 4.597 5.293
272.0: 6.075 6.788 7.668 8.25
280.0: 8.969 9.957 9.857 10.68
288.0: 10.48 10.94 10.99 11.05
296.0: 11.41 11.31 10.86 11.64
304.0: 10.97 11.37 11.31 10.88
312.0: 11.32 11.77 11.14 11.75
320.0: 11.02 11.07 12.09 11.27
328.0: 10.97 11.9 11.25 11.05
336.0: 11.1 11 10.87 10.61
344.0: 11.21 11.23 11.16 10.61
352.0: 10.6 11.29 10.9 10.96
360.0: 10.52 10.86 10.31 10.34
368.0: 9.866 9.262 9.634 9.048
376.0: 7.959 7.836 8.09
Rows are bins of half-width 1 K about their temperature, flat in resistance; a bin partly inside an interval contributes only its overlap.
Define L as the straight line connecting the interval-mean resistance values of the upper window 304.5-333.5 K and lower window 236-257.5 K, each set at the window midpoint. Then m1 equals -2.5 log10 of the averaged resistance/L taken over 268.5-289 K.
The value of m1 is 0.229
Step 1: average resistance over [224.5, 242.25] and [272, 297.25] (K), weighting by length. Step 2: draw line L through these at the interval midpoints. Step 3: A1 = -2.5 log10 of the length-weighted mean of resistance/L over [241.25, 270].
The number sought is 0.306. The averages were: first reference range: 9.97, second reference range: 9.62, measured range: 7.42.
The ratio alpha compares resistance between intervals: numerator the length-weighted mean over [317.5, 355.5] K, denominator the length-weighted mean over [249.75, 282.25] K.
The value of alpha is 1.6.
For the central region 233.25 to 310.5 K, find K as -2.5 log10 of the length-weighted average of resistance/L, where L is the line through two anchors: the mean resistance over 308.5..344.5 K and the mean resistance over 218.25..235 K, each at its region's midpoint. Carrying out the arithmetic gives 0.17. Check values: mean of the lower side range 9.97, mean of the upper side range 11.2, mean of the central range 9.01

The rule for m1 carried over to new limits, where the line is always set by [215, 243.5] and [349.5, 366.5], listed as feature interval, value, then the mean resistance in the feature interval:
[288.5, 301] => -0.07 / 11.1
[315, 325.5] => -0.09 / 11.4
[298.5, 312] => -0.08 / 11.2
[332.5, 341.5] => -0.04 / 11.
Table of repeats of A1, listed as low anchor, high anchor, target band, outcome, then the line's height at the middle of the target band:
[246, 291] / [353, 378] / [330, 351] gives -0.17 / 9.42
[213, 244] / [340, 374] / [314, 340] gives -0.09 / 10.4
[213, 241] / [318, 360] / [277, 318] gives -0.01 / 10.7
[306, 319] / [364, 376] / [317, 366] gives -0.06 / 10.4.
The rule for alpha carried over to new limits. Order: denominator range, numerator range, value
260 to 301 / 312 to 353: 1.33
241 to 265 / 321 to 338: 1.41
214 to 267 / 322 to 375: 1.21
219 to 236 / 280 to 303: 1.08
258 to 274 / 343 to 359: 2.07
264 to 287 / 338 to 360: 1.48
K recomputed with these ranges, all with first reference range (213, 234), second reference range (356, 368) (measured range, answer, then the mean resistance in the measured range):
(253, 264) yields 0.495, 6.44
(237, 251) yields 0.034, 9.8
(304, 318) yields -0.094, 11.3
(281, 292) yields -0.017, 10.4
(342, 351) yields -0.051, 11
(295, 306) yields -0.093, 11.2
